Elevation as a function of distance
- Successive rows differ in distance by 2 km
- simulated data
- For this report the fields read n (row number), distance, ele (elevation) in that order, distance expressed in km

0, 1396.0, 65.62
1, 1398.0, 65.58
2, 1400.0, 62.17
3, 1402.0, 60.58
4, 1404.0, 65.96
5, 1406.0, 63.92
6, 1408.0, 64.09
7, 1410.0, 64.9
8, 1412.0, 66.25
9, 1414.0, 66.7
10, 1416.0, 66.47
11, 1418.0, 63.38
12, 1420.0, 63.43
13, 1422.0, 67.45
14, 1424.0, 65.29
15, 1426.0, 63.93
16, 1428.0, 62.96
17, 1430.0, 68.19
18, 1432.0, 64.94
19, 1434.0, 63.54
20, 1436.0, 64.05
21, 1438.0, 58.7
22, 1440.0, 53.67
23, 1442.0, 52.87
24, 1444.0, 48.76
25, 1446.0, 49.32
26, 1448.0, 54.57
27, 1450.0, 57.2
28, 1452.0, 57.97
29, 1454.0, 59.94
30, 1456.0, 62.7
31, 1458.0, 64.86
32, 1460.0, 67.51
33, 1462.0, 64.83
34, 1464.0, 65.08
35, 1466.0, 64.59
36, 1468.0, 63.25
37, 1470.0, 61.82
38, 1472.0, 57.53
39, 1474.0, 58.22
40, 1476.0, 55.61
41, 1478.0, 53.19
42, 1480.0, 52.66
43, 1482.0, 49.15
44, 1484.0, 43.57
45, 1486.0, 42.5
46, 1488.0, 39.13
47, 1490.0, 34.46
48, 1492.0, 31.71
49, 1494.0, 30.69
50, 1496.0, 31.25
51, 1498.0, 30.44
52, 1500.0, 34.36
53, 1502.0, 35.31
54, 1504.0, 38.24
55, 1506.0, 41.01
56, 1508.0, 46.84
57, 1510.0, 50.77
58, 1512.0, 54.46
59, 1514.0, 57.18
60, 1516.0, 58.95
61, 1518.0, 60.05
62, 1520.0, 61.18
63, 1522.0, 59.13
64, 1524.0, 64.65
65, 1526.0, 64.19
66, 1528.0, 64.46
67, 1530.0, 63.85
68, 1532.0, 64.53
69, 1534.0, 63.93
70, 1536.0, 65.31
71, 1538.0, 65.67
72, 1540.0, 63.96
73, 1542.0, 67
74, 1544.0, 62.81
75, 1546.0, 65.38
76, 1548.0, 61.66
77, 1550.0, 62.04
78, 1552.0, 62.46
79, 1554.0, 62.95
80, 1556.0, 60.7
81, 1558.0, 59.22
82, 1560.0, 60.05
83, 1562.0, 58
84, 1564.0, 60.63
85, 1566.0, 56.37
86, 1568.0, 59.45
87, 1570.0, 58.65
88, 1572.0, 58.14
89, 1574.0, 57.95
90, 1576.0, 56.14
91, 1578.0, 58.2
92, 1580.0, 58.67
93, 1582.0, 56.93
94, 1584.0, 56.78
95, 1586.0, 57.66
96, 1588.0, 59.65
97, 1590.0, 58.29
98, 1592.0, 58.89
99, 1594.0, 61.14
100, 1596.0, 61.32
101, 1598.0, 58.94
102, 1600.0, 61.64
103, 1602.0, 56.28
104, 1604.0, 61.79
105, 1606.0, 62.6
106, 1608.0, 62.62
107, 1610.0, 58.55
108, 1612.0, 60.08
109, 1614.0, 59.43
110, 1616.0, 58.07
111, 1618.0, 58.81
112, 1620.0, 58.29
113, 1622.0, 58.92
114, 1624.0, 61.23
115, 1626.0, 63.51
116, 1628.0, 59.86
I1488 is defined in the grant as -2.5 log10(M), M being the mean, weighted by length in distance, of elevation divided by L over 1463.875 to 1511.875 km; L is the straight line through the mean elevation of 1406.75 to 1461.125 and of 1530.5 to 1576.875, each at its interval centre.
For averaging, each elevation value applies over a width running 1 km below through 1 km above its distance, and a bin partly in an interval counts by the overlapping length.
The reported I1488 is 0.31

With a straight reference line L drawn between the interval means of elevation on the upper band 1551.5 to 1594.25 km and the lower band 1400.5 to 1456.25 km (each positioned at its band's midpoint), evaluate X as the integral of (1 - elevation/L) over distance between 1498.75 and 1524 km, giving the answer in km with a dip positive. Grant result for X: 4.11 km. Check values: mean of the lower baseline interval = 61.5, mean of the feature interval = 50.2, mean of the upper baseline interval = 58.9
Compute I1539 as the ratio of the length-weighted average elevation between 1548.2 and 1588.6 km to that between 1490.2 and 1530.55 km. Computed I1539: 1.22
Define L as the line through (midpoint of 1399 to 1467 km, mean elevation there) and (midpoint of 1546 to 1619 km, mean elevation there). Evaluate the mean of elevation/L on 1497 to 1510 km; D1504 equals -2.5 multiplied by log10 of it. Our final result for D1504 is 0.49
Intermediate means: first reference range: 62.1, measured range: 38.7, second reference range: 59.5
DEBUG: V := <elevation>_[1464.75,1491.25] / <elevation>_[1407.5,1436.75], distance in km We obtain 0.8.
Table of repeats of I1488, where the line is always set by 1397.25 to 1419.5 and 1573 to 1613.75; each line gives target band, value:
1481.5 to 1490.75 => 0.44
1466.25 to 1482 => 0.10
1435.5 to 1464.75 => 0.08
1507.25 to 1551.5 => -0.01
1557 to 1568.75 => 0.02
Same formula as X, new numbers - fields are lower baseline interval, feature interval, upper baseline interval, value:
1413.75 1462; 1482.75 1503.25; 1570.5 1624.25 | 8.4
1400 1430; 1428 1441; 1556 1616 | 0.4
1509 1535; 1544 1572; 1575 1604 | -0.5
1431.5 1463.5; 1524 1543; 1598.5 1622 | -1.7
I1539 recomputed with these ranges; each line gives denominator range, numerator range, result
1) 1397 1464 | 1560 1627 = 0.95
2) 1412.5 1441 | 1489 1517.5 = 0.65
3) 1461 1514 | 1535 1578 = 1.29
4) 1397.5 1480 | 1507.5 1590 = 0.98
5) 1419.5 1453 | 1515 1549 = 1.06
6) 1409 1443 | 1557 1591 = 0.92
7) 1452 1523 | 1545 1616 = 1.17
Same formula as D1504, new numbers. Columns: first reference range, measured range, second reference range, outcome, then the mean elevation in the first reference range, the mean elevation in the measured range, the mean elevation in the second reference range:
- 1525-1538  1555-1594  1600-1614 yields 0.07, 64.5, 58.5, 60.4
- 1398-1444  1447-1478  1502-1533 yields -0.01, 63.1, 60.8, 55.9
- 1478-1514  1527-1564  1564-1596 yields -0.22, 41.2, 62.9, 58.4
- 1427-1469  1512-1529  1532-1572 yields 0.01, 60.5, 60.8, 61.9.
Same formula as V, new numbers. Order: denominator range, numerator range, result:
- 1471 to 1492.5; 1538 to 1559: 1.33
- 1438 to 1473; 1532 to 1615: 1.02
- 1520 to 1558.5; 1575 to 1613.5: 0.94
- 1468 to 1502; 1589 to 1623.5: 1.34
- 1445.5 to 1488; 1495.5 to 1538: 0.94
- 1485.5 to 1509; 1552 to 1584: 1.63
